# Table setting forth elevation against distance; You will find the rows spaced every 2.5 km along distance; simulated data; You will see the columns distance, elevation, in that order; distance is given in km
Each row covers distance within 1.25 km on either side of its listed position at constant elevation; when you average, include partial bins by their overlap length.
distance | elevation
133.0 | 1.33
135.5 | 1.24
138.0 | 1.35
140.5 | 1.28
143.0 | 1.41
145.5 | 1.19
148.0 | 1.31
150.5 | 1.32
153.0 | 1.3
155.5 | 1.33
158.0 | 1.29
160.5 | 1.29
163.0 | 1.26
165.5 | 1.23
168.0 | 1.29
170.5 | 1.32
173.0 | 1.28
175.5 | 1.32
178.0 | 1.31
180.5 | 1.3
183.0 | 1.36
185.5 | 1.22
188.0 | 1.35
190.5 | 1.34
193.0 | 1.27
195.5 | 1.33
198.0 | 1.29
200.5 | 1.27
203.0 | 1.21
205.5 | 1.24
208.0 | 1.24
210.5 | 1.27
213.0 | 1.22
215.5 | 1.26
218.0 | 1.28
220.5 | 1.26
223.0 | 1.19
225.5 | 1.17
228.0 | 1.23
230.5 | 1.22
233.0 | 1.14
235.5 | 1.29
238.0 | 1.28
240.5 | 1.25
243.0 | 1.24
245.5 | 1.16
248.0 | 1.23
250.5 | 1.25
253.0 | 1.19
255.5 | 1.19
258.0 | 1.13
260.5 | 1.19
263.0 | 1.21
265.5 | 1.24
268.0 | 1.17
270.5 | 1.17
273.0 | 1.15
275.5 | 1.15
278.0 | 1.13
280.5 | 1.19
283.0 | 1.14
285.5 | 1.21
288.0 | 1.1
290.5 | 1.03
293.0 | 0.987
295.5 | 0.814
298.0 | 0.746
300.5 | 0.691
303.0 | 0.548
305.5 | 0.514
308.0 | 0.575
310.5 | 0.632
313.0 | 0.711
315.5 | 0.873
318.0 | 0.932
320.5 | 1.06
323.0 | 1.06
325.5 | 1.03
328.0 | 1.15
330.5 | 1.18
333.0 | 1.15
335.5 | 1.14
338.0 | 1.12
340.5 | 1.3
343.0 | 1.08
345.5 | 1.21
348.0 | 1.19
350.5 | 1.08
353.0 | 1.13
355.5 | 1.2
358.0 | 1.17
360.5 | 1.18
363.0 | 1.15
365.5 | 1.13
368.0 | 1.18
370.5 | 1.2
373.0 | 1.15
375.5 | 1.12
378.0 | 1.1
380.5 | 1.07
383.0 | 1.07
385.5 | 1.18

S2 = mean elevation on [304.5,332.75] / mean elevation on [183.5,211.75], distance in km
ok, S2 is 0.70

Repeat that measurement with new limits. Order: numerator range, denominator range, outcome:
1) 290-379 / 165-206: 0.78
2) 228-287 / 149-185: 0.92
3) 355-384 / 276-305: 1.20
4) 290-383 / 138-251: 0.80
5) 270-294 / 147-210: 0.87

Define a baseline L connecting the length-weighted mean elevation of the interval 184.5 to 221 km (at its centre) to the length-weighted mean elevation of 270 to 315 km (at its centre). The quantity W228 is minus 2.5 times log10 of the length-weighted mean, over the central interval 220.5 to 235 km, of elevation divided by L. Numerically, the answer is -0.03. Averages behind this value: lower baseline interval 1.27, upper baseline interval 0.911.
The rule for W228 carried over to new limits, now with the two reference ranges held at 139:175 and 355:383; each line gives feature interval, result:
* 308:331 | 0.257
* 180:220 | -0.012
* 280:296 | 0.123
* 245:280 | 0.033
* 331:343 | 0.000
